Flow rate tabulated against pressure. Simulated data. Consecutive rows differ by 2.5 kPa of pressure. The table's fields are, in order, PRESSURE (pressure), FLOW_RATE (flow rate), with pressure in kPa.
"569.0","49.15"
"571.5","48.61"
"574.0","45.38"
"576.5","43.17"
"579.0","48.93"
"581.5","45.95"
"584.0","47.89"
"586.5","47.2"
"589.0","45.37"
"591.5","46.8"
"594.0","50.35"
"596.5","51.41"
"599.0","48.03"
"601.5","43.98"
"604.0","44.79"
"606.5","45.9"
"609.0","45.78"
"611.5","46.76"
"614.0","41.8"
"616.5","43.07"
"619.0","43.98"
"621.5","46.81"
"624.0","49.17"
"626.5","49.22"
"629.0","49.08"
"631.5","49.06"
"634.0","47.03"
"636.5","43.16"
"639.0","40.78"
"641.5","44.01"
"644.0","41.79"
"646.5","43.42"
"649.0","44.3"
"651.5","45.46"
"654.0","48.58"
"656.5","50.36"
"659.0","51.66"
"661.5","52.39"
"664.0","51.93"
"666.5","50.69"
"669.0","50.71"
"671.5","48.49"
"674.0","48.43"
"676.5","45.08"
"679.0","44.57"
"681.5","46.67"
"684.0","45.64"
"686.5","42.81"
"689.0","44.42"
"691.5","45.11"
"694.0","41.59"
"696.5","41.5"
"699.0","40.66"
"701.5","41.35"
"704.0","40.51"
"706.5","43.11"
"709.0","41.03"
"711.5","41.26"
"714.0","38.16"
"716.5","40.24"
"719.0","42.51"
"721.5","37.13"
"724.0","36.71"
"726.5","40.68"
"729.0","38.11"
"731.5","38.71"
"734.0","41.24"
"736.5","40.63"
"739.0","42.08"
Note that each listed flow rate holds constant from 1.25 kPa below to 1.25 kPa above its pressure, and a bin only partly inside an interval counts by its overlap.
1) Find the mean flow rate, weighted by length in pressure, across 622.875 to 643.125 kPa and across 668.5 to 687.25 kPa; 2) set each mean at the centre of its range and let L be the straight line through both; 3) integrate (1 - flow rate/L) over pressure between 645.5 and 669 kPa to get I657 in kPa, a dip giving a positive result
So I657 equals -1.3 kPa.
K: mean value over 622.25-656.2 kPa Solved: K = 45.9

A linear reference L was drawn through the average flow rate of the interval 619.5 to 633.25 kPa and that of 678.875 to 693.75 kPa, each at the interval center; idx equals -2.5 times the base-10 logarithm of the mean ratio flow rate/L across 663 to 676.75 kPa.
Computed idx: -0.09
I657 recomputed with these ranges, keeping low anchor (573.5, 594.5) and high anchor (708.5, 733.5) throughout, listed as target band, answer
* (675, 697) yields -1.6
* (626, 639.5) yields -0.7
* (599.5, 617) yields 0.2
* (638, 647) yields 0.2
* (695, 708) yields -0.3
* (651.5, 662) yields -1.8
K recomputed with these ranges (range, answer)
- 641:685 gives 47.5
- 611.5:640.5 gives 45.8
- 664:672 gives 50.4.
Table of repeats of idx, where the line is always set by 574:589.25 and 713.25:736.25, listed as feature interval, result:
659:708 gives -0.106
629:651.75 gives -0.025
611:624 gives -0.004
